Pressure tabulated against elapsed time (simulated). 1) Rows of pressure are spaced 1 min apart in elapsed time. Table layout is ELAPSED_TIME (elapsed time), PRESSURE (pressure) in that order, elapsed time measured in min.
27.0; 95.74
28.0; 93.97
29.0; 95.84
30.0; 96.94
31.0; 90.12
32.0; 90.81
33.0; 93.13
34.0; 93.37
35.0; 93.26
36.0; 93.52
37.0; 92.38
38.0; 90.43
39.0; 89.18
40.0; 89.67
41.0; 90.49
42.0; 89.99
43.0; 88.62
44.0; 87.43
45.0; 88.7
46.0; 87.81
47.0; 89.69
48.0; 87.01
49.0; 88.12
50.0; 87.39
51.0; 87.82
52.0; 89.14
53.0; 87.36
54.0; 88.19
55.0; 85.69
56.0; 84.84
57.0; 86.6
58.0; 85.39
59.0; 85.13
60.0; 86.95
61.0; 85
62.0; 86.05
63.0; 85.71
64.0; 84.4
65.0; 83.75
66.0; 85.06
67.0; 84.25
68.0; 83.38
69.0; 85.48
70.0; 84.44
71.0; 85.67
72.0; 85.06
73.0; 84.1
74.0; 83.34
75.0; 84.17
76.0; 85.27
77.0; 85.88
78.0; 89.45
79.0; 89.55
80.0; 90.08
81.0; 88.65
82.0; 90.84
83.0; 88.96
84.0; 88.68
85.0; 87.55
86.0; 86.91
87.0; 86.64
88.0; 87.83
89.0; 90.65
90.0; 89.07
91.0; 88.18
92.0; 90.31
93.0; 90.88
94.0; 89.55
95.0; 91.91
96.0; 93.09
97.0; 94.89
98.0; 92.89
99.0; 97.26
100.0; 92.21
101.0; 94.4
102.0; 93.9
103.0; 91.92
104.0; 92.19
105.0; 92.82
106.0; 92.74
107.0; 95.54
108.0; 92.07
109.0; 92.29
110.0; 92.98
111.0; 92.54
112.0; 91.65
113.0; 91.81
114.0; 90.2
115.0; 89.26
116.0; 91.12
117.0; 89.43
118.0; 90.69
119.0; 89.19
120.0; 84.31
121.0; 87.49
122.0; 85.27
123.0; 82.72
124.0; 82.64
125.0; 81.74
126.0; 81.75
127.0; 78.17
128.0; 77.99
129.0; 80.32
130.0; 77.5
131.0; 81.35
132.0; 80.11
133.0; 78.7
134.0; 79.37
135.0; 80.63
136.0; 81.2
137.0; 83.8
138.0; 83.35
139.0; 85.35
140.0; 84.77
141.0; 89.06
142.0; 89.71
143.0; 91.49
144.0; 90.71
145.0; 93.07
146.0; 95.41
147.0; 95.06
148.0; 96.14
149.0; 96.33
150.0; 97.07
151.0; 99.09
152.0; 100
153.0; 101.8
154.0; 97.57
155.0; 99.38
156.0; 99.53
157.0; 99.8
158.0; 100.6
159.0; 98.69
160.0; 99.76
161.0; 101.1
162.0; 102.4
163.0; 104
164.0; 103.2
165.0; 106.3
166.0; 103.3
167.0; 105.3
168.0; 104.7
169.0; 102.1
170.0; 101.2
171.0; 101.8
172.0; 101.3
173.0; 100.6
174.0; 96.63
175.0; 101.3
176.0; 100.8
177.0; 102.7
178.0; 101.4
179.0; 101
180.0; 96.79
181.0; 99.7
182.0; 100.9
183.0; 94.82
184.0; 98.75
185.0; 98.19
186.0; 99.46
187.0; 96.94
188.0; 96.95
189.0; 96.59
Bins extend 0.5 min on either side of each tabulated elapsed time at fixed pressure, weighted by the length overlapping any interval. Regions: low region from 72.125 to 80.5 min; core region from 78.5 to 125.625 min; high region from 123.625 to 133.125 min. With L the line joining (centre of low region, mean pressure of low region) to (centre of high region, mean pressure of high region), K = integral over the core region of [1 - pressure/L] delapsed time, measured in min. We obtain -3.9 min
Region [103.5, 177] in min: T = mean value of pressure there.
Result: 92.6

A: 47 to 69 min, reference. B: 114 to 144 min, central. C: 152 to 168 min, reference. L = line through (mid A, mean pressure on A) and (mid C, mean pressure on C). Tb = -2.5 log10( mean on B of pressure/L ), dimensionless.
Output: 0.15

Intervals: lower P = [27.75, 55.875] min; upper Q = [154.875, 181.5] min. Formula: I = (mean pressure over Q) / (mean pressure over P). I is 1.1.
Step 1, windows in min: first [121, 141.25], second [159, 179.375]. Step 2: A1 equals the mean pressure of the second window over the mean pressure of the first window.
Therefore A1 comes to 1.2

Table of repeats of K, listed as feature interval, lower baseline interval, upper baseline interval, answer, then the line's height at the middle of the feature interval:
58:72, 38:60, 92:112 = 0.7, 89.4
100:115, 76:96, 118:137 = -1.3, 85.4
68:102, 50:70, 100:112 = 0.3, 89.7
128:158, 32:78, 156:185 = 2.4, 97.8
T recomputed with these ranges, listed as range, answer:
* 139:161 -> 95.8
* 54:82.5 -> 85.9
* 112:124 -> 88.2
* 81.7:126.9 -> 89.9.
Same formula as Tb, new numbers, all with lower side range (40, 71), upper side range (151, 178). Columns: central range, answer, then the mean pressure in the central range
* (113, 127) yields 0.106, 86.5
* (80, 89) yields 0.025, 88.5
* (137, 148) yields 0.099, 89.8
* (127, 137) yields 0.211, 79.8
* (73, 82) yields 0.031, 87.1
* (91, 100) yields -0.003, 92.3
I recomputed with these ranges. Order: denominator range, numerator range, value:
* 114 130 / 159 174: 1.21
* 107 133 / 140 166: 1.13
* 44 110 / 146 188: 1.13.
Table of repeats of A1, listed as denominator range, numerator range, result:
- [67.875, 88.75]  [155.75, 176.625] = 1.17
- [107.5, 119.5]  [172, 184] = 1.09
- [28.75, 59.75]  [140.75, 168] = 1.10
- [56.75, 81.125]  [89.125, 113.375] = 1.08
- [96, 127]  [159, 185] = 1.12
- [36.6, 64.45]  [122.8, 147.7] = 0.96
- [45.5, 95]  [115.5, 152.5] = 1.00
